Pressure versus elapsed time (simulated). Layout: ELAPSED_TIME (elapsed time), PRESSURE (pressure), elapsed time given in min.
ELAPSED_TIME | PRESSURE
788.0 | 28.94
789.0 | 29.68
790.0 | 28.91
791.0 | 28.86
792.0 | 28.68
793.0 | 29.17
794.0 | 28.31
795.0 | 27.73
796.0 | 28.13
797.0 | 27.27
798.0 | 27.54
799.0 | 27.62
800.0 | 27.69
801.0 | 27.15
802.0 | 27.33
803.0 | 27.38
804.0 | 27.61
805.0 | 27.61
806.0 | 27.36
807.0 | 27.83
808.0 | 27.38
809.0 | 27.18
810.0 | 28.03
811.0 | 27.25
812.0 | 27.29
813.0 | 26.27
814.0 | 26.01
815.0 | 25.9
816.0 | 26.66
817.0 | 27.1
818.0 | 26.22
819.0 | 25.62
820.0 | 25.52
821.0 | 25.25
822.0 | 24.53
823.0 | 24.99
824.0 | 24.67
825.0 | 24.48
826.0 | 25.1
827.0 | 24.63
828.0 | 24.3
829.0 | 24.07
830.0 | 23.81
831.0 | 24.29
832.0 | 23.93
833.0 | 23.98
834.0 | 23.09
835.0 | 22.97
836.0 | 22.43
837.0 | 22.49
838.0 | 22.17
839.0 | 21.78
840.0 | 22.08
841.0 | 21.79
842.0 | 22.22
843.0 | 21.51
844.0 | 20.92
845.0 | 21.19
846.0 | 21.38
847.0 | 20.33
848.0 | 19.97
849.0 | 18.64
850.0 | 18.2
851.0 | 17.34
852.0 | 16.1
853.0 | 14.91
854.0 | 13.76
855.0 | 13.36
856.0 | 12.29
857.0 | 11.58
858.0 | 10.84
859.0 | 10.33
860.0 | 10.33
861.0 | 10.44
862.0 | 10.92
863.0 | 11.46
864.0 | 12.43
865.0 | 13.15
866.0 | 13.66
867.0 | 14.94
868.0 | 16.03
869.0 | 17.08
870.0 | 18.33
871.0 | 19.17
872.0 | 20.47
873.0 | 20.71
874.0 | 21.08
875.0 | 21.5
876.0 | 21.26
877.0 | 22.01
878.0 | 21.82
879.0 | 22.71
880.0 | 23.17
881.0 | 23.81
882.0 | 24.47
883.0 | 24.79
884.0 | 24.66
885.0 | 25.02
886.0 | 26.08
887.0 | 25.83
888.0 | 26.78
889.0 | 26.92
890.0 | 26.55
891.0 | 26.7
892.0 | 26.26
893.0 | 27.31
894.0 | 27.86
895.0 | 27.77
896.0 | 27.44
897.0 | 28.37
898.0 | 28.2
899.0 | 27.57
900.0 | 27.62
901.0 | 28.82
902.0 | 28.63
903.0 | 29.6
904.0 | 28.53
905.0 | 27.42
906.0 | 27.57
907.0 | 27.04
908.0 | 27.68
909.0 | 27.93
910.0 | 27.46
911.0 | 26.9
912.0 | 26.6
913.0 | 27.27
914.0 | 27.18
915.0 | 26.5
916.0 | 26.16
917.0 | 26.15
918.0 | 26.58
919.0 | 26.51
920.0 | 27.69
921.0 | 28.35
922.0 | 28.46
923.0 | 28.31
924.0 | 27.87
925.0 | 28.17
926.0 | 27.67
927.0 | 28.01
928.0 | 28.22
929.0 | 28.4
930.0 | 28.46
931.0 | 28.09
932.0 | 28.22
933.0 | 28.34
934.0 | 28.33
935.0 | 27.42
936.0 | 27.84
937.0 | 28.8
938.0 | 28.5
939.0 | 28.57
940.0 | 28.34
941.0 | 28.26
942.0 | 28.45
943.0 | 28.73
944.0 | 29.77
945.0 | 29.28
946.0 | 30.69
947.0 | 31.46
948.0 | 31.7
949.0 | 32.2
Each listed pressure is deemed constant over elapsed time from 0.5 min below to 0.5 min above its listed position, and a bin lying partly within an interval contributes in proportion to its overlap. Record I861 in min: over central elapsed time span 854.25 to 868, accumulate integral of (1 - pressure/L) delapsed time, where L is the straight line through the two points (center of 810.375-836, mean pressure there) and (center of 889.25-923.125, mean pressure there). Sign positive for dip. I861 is 7.4 min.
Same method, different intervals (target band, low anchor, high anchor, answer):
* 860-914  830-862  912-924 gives 0.8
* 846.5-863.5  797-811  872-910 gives 7.9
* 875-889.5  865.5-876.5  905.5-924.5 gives -2.3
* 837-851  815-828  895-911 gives 2.8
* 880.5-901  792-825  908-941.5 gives 0.7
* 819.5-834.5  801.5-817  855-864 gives -2.1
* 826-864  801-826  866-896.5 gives 9.5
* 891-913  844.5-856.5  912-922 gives -2.6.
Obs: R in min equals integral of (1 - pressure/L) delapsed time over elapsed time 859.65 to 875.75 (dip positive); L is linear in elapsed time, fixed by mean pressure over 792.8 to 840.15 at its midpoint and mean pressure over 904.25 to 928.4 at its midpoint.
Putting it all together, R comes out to 6.5 min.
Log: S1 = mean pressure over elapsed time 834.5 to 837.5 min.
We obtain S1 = 22.6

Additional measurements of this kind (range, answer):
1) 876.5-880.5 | 22.4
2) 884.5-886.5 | 25.5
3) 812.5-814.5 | 26.1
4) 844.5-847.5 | 21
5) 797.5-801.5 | 27.5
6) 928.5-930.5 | 28.4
